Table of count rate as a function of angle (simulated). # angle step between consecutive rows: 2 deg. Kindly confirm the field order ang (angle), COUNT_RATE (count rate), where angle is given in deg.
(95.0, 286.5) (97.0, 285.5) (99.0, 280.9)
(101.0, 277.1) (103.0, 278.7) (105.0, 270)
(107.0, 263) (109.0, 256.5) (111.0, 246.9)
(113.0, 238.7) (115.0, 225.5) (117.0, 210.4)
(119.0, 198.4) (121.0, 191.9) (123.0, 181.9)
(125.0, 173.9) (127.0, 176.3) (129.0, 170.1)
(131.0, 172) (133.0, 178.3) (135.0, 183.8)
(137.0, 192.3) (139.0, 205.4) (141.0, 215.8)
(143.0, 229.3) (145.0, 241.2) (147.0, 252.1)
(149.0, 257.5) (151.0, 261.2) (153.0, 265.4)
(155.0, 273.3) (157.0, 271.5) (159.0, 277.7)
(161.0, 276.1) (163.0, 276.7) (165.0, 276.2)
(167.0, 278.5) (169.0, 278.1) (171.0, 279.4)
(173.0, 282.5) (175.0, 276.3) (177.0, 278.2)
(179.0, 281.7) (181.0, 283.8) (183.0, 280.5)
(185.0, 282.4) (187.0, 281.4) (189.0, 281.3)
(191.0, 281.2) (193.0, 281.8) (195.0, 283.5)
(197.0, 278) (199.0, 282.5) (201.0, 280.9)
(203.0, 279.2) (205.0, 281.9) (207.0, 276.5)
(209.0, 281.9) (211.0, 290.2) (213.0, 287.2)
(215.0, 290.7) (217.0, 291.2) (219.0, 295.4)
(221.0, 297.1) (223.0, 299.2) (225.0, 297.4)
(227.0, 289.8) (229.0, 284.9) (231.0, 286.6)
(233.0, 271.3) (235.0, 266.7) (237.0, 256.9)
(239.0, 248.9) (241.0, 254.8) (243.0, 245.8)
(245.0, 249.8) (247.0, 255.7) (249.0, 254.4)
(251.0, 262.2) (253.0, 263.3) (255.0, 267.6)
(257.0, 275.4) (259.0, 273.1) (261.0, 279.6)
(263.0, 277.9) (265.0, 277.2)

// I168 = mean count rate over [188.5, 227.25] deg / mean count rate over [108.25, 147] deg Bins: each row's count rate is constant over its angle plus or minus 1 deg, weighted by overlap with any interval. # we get 1.39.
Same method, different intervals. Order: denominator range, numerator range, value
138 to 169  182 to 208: 1.09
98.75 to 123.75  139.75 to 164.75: 1.08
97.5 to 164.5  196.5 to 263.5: 1.18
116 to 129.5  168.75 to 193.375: 1.50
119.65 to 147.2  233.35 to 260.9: 1.33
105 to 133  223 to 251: 1.28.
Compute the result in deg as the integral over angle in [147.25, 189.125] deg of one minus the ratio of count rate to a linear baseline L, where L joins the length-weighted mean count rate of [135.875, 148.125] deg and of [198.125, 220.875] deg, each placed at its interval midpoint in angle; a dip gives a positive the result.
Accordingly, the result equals -4.9 deg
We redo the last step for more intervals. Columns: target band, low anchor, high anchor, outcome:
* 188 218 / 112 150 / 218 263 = -4.1 deg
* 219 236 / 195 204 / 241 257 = -1.2 deg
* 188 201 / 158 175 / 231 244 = -0.5 deg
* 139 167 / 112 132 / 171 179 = -1.6 deg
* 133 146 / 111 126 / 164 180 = 1.4 deg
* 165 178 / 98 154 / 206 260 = -1.7 deg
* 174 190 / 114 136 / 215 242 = -2.8 deg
